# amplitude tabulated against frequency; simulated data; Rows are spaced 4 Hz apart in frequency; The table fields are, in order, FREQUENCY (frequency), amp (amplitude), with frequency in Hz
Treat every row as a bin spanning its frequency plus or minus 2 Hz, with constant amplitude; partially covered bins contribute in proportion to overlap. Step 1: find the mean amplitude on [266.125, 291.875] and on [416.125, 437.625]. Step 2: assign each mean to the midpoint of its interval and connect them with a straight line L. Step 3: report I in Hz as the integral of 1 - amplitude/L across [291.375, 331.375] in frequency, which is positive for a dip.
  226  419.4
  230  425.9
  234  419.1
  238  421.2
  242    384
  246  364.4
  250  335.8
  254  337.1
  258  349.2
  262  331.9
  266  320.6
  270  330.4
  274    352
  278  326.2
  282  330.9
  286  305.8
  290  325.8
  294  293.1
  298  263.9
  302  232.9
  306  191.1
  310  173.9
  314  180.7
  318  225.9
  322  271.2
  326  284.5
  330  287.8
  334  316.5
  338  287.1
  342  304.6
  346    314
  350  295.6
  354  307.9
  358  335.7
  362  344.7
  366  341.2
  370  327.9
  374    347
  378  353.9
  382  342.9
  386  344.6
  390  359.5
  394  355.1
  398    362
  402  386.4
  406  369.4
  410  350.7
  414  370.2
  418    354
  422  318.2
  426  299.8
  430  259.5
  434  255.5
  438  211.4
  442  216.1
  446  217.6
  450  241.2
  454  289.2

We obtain 9.8 Hz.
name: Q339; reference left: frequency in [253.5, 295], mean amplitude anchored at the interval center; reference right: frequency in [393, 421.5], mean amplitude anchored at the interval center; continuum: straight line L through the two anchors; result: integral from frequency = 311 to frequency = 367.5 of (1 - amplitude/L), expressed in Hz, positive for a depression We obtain 9.00 Hz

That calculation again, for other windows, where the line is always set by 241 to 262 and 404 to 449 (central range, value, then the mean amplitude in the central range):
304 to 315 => 5.0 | 182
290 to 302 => 2.0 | 279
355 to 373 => -1.4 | 336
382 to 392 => -1.5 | 350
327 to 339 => 1.0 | 297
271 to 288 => 0.6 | 329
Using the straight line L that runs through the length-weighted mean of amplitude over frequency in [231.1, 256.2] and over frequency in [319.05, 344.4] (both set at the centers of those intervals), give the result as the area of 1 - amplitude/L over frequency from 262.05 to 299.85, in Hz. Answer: 2.62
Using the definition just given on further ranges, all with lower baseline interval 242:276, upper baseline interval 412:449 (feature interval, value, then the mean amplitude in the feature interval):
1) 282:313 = 6.7 Hz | 258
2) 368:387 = -2.9 Hz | 343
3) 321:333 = 1.2 Hz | 285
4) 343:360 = -0.3 Hz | 313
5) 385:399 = -3.1 Hz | 356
